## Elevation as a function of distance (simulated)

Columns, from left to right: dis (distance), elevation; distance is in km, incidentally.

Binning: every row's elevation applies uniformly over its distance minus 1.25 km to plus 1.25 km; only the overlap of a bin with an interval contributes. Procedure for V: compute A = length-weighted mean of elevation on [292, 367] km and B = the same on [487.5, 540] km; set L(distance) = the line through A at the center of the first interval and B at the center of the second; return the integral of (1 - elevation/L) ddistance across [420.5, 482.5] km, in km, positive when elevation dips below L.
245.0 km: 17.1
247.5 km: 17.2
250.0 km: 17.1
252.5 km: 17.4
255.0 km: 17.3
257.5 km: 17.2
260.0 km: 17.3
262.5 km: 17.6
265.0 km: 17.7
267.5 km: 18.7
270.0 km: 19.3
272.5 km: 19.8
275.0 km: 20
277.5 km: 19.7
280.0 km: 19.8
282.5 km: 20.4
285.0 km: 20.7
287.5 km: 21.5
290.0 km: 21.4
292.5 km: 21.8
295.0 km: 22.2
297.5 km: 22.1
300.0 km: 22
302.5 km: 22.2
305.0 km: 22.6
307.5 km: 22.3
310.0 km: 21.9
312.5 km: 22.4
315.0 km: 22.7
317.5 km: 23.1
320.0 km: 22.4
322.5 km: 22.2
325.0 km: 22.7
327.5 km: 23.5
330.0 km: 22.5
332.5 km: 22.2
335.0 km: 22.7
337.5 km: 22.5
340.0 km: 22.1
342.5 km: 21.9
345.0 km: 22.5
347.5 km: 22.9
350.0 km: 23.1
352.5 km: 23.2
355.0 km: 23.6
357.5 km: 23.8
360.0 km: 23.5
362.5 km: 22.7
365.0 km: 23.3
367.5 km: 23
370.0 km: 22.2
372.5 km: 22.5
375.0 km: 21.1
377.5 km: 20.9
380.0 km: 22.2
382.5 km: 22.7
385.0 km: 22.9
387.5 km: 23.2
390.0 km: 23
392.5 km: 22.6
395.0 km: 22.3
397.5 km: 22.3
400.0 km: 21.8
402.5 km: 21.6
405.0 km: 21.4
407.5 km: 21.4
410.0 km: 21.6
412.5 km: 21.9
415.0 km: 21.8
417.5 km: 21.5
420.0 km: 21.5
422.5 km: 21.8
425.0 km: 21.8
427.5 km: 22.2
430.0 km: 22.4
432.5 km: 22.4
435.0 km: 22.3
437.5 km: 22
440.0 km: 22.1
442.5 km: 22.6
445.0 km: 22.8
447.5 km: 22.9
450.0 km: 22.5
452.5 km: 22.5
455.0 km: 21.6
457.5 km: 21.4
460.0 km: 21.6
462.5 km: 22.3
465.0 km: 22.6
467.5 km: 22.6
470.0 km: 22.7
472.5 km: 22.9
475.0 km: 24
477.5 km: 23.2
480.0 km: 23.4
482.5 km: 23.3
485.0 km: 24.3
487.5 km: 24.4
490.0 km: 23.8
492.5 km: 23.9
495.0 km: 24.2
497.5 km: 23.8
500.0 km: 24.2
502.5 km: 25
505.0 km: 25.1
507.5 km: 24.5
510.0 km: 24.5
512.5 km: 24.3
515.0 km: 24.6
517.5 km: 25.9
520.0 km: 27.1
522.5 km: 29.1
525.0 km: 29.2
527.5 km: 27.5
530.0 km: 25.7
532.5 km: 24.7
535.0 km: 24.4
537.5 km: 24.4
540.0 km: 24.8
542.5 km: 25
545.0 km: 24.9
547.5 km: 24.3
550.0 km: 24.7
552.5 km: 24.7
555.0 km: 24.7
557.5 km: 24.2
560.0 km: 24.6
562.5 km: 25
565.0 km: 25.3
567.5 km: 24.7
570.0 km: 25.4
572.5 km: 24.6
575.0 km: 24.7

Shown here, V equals 4.9 km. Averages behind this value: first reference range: 22.6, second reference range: 25.3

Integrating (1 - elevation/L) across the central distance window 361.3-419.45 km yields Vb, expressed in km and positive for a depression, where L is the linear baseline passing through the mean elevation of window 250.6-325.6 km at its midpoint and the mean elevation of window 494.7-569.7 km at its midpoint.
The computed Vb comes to 0.9 km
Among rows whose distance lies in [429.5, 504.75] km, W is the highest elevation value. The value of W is 25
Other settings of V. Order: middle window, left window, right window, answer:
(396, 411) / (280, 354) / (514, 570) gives 1.1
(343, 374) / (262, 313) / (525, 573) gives -1.5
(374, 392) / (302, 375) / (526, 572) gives 0.7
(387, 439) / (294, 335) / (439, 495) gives 1.7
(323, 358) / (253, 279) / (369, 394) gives -3.0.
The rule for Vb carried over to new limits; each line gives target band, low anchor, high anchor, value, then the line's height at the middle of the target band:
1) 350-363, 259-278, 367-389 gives -1.07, 21.6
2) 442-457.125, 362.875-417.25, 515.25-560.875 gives 0.71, 23.5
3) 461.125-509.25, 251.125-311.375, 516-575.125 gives 1.01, 24.2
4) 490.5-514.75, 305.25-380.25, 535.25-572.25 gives -0.15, 24.2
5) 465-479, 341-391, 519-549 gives 0.95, 24.7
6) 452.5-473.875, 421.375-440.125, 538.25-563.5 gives 0.54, 22.8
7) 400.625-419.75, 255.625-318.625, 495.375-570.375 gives 1.09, 22.9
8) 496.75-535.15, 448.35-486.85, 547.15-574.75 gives -3.00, 23.8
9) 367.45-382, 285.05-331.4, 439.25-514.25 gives 0.48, 22.7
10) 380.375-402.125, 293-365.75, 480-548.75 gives 0.83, 23.4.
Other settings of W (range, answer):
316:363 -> 23.8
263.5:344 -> 23.5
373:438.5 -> 23.2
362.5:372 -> 23.3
